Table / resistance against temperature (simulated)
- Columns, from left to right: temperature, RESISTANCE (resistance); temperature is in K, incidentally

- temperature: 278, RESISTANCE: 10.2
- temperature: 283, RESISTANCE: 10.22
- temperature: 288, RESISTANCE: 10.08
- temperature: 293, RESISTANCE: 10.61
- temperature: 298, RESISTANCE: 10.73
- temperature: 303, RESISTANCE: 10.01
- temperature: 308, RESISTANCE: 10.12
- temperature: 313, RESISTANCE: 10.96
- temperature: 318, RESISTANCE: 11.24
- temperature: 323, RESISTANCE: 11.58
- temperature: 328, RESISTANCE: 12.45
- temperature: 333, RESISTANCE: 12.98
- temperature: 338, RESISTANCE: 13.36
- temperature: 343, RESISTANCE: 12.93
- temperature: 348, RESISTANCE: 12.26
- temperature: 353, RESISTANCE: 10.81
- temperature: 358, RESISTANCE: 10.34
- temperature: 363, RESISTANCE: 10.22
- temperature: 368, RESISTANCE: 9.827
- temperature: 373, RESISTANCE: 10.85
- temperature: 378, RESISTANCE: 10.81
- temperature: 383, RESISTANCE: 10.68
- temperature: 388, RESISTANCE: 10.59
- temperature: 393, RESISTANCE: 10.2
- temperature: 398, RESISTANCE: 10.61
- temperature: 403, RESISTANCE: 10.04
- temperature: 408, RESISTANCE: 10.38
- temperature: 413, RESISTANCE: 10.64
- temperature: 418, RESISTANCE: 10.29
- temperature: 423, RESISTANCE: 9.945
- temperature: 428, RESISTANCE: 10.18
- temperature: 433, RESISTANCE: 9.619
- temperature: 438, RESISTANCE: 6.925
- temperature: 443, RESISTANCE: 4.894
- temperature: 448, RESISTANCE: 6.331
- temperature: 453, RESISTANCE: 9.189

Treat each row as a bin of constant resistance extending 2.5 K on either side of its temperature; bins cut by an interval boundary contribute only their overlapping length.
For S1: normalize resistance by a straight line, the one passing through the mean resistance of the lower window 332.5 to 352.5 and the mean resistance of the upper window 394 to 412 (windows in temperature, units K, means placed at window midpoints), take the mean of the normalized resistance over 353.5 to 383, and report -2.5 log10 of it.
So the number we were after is 0.12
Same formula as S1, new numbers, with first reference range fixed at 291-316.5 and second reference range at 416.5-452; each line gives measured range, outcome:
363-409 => -0.147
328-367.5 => -0.202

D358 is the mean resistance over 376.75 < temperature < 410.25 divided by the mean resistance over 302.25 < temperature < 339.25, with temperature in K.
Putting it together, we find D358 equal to 0.90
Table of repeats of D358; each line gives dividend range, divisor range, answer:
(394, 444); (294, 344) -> 0.82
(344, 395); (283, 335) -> 0.97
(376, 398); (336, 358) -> 0.87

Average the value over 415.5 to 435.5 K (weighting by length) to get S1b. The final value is 10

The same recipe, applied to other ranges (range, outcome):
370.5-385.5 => 10.8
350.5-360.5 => 10.6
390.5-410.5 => 10.3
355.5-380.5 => 10.4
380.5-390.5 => 10.6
